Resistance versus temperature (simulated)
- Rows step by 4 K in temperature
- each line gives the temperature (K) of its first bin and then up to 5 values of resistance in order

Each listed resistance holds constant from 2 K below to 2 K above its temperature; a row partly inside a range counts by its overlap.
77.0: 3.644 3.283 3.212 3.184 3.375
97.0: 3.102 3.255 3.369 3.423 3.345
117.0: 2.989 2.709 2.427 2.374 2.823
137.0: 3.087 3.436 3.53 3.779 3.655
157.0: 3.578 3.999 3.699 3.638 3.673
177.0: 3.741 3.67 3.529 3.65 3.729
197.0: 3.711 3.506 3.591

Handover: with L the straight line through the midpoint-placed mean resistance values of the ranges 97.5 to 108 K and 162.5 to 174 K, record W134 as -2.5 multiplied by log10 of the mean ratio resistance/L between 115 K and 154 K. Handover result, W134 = 0.14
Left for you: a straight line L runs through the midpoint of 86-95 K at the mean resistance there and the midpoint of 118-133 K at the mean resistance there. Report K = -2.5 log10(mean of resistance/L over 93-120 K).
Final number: -0.101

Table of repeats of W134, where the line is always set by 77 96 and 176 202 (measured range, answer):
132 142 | 0.12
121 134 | 0.33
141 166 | -0.05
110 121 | 0.10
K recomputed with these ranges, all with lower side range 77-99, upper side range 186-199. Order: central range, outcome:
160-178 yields -0.04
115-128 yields 0.26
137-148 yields 0.01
